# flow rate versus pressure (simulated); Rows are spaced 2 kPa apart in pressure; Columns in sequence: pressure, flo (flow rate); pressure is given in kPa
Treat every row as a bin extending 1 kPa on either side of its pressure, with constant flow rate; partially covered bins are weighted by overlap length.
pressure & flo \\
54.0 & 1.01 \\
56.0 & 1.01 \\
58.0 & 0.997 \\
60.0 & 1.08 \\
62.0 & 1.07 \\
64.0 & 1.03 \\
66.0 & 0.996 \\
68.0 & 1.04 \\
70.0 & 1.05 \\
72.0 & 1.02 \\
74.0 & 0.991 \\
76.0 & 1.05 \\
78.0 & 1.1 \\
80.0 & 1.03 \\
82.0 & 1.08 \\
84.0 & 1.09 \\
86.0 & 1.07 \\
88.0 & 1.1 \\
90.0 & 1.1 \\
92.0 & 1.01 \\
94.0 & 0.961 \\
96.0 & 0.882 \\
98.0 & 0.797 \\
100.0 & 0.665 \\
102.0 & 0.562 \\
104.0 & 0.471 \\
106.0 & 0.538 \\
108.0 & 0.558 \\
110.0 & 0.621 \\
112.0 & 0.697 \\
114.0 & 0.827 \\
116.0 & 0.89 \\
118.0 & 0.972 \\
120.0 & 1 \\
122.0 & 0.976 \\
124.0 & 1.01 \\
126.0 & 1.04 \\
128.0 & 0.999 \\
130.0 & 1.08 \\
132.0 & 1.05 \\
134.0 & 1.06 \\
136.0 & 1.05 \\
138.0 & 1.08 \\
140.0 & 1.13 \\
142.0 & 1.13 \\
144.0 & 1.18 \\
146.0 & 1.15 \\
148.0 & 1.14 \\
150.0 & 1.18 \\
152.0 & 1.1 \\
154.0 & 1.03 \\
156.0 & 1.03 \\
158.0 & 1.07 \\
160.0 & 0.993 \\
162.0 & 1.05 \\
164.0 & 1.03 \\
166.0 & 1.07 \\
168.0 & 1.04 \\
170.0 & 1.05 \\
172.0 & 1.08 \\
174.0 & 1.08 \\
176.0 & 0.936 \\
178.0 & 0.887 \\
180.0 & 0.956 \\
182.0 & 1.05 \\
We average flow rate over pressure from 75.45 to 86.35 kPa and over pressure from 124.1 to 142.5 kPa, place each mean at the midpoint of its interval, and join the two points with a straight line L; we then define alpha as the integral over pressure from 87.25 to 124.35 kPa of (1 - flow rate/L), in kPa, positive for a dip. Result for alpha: 8.68 kPa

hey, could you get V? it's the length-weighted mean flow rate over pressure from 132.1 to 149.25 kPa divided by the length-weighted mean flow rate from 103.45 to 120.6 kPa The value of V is 1.52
